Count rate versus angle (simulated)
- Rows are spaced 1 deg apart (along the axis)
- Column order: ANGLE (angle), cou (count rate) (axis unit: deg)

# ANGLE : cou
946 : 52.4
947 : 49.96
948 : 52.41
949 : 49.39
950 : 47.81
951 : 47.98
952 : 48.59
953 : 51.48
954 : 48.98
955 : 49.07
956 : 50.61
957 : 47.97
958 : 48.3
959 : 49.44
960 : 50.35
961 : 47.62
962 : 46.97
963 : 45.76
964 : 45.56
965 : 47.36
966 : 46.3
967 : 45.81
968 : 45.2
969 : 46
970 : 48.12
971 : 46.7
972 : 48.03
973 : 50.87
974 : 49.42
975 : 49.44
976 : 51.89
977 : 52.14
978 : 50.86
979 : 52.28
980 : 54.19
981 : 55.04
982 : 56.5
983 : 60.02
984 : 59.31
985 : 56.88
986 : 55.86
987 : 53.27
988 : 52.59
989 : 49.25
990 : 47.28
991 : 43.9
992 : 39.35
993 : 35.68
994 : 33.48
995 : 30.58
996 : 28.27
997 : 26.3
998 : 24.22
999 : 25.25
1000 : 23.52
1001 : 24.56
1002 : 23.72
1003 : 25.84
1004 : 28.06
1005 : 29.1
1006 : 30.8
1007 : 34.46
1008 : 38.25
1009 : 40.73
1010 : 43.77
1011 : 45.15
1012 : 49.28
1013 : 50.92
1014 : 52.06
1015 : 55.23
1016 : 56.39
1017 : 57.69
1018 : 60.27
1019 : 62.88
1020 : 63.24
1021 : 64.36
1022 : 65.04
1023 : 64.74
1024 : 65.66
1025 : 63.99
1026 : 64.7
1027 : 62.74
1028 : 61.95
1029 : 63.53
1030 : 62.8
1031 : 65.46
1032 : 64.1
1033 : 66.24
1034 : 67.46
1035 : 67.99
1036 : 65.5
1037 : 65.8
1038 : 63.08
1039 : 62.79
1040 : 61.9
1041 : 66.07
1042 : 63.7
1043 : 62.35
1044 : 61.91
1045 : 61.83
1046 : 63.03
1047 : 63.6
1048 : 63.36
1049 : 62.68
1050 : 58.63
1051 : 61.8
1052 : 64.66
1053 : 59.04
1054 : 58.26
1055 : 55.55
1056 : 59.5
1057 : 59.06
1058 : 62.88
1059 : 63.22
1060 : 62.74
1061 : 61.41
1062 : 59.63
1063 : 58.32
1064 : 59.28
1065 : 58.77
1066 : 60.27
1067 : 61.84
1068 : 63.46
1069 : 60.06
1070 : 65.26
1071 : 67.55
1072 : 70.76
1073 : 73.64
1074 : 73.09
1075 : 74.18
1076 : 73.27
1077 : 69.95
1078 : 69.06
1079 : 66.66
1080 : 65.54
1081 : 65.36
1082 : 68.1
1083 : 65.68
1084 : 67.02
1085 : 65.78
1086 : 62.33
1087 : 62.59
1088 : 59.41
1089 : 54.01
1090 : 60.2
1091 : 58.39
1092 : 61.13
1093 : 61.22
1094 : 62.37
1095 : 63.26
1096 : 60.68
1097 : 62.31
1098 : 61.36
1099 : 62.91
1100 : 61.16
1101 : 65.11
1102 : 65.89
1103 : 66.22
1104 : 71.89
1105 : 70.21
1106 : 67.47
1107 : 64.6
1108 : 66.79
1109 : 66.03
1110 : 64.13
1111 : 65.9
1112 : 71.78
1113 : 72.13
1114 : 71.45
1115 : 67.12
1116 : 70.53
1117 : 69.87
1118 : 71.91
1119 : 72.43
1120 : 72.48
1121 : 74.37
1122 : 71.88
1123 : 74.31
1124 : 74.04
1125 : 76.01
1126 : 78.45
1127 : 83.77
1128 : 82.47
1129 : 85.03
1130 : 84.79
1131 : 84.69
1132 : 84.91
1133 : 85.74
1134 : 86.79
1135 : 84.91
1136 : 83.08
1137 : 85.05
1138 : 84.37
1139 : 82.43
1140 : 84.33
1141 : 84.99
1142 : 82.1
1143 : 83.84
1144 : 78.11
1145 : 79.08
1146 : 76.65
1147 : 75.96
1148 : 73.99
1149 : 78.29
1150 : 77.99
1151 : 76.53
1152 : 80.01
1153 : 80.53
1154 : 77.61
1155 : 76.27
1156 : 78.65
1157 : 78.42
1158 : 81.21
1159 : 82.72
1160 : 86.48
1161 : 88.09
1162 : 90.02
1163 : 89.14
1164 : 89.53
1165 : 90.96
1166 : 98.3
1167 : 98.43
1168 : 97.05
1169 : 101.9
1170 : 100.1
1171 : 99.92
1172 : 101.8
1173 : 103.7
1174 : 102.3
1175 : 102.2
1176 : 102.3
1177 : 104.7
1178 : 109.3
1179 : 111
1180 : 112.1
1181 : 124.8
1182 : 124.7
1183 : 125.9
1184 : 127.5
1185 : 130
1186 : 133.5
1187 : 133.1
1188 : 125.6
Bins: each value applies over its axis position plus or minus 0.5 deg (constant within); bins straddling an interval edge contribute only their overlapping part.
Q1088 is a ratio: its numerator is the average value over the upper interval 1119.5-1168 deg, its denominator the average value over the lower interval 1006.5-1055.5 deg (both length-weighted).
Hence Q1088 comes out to 1.38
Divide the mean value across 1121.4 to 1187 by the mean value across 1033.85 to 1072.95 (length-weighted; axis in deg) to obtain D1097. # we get 1.46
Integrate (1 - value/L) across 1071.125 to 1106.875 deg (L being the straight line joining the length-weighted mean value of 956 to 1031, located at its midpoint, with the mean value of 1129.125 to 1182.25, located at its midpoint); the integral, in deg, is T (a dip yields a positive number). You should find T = 3.4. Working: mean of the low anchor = 47.9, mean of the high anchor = 89.7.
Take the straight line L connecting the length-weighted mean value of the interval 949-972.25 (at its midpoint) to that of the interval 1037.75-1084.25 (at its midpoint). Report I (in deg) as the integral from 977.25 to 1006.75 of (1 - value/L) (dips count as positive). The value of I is 6.7 deg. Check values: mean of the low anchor 47.9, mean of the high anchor 63.8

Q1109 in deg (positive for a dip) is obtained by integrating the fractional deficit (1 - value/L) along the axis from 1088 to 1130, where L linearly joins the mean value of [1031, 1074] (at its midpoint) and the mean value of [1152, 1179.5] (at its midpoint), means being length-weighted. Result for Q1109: 5.24 deg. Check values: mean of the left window 63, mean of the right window 93.2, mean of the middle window 68.5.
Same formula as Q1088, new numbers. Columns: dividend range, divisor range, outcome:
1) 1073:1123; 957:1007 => 1.53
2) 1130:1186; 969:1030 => 1.93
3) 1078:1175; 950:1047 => 1.51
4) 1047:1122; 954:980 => 1.33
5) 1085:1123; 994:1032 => 1.40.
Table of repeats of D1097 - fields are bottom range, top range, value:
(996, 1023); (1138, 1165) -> 1.92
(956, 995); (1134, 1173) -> 1.75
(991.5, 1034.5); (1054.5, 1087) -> 1.36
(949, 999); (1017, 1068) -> 1.33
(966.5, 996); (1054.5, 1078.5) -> 1.32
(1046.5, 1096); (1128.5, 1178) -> 1.38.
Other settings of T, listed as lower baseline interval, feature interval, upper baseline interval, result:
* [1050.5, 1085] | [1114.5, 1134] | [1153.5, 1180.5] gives 1.0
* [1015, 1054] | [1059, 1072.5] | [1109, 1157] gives 1.1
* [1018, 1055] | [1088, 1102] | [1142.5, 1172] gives 2.4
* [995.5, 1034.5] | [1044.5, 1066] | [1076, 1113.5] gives -1.5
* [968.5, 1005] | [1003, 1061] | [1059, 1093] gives -4.3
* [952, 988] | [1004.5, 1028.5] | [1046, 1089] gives 1.5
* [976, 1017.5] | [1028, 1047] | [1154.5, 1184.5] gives -2.7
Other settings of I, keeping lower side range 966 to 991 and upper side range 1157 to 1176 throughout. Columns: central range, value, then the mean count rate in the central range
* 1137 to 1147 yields 0.8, 81.6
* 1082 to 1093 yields 2.1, 61.9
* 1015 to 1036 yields -0.4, 63.4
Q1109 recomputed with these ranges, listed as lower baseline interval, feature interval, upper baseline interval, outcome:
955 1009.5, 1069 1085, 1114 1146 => -0.5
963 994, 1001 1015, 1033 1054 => 4.5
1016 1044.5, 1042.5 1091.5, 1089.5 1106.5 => 0.2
